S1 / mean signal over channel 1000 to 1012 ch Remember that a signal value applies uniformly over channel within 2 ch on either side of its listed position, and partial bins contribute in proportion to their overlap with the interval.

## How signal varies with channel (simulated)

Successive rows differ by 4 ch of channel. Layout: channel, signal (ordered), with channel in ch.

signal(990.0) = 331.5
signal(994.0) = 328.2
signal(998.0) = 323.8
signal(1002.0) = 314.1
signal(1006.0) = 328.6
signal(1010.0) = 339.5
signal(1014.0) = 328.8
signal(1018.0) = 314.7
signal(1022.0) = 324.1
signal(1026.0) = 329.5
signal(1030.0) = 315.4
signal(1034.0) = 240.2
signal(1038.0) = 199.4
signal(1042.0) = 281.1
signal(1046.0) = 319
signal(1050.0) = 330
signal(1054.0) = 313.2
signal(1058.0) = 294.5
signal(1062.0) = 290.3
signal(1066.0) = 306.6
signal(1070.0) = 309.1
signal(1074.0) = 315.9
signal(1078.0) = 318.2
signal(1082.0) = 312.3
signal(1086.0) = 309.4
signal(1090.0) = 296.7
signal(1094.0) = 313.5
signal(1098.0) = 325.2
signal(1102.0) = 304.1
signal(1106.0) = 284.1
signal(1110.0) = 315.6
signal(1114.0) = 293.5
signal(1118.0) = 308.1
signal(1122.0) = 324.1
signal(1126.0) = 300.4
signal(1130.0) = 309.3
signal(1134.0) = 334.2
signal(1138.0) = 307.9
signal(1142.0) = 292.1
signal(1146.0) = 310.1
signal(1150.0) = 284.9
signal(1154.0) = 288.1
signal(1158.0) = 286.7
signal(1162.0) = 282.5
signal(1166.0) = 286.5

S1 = 327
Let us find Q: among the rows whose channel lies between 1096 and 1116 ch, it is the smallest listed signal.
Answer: 284.1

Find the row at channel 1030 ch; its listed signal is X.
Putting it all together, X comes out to 315.4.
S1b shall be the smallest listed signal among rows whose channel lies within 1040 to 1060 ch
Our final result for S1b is 281.1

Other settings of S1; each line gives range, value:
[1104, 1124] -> 305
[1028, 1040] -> 252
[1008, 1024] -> 327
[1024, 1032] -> 322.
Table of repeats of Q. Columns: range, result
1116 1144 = 292.1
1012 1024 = 314.7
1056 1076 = 290.3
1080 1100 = 296.7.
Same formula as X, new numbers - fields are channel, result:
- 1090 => 296.7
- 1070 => 309.1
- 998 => 323.8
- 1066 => 306.6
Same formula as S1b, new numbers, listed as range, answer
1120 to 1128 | 300.4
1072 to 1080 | 315.9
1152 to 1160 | 286.7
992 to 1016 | 314.1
